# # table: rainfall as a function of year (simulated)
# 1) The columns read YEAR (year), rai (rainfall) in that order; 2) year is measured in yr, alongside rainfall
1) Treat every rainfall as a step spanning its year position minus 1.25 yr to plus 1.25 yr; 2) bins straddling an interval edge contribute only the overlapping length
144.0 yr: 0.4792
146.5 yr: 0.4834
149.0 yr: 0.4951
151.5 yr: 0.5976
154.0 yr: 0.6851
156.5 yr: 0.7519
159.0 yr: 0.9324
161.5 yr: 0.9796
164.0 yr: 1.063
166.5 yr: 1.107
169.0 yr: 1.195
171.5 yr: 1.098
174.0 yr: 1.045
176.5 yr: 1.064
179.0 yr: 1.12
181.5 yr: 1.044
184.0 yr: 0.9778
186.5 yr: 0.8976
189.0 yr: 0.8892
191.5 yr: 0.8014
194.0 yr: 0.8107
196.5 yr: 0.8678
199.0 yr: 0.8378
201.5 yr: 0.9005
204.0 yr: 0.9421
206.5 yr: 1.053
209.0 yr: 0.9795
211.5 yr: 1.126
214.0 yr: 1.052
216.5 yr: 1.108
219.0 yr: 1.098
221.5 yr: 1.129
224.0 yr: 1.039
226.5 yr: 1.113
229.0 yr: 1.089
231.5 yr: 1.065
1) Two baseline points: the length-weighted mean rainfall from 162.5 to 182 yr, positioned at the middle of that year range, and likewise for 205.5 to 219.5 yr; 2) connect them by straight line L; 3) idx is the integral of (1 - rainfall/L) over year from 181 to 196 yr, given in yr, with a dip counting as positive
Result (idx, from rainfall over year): 2.6 yr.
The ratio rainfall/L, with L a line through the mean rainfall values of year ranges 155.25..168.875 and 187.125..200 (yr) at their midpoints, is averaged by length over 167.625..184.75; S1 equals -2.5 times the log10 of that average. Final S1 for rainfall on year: -0.17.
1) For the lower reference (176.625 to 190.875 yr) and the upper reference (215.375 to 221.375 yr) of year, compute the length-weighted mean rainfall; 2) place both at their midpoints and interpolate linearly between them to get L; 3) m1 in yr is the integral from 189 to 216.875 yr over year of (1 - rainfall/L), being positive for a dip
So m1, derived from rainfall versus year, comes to 2.9 yr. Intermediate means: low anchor 0.984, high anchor 1.11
